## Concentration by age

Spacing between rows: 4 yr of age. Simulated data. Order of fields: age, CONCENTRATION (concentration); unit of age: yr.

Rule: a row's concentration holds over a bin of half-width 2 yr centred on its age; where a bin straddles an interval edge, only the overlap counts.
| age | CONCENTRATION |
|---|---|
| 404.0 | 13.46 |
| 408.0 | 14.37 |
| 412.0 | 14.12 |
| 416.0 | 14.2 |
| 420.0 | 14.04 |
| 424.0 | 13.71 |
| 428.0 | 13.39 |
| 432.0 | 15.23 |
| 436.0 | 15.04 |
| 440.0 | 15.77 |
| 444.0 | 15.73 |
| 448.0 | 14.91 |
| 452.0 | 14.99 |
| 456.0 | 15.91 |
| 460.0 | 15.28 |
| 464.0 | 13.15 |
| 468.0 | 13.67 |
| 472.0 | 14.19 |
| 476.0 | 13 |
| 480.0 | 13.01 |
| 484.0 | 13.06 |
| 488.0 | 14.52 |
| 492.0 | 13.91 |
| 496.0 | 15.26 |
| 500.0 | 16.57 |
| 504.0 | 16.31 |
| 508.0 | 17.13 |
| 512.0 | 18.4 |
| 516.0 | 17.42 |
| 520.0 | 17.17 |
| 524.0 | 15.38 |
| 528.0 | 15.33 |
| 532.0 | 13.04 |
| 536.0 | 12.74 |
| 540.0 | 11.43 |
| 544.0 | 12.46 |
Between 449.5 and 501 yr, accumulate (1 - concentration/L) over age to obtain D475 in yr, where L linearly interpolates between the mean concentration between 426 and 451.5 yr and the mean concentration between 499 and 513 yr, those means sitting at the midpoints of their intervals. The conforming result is 5.7 yr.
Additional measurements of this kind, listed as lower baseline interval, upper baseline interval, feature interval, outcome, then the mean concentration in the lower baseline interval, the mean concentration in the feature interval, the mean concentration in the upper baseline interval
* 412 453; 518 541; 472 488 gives 1.2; 14.7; 13.4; 14.3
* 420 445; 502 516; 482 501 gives 2.5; 14.7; 14.6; 17.3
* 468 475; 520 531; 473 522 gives -2.6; 13.9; 15.5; 15.5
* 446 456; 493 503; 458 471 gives 1.1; 15.1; 14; 15.8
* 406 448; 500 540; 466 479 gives 1.3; 14.6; 13.6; 15.7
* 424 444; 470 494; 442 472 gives -1.1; 14.8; 14.8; 13.6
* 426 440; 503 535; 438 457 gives -0.6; 14.7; 15.4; 16.2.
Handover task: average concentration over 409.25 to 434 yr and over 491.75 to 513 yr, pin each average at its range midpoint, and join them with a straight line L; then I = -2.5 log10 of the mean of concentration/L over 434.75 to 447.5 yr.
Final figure -0.06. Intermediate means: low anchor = 14.1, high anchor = 16.4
